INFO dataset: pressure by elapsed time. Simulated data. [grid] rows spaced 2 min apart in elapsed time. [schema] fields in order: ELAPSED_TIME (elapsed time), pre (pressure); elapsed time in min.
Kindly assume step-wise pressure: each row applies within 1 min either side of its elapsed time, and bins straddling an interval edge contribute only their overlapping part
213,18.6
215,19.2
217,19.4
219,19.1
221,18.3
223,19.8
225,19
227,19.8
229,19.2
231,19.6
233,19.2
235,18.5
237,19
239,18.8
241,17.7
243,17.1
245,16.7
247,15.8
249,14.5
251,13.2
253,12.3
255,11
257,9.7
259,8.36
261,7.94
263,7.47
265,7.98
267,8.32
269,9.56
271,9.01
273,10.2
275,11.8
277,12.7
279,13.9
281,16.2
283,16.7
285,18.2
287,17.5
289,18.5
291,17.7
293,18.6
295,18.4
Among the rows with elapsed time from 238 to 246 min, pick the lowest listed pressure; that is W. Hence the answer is 16.7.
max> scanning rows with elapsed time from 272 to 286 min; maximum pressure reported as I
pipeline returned 18.2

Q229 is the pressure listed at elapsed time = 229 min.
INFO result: 19.2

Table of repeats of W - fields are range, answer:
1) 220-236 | 18.3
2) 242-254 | 12.3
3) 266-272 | 8.32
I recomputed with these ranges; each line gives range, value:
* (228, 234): 19.6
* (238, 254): 18.8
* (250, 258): 13.2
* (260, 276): 11.8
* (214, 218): 19.4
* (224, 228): 19.8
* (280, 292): 18.5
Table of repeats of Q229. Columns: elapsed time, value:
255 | 11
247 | 15.8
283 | 16.7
